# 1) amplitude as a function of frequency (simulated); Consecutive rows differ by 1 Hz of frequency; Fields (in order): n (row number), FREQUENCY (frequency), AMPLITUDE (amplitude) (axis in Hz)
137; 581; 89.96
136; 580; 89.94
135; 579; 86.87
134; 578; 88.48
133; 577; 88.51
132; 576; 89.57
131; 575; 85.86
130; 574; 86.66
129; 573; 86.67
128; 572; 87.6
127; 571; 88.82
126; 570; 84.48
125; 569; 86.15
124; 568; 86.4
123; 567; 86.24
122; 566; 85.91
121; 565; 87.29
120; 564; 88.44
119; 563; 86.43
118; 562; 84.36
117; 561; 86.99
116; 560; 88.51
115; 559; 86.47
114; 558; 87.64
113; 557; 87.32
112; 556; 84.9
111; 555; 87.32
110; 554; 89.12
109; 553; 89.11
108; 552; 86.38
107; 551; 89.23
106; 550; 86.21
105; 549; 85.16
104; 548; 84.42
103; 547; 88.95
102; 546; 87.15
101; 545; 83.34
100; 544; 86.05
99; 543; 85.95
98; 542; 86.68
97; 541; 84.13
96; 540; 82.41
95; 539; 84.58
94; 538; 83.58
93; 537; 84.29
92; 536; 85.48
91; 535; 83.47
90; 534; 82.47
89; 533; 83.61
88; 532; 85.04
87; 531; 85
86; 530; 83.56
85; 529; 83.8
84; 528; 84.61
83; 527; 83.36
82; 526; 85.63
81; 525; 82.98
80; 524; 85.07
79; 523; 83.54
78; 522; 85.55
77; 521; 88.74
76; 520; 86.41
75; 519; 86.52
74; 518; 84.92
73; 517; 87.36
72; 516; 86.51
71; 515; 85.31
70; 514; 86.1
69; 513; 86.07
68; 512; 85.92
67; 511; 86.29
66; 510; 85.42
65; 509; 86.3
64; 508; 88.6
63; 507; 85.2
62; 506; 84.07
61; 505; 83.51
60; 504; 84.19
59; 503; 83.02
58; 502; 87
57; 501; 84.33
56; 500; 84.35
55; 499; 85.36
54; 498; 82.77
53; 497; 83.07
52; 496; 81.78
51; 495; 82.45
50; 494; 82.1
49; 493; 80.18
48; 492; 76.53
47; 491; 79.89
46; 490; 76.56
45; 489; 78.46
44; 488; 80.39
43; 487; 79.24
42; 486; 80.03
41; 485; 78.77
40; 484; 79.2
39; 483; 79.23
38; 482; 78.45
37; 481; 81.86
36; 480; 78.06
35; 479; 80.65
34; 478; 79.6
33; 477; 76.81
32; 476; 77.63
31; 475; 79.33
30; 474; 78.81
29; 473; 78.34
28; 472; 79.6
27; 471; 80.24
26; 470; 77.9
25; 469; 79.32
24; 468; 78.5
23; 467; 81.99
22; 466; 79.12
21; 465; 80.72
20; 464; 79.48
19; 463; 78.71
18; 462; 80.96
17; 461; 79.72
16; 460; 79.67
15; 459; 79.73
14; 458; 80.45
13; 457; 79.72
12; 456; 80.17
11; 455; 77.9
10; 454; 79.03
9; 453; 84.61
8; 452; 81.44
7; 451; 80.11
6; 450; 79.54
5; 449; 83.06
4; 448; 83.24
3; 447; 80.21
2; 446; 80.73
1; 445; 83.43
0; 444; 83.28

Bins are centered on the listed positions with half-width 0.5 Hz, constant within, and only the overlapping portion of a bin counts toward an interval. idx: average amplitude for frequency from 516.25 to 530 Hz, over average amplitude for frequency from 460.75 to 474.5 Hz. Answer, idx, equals 1.07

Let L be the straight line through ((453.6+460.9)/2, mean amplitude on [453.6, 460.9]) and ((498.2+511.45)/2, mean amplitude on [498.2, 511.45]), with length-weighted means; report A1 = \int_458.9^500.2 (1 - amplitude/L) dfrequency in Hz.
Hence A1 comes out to 1.2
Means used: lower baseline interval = 79.5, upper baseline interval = 85.1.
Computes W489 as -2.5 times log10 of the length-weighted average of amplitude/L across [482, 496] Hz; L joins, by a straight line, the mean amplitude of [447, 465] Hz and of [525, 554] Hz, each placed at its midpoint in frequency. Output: 0.04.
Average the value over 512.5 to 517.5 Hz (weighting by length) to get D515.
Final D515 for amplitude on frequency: 86.3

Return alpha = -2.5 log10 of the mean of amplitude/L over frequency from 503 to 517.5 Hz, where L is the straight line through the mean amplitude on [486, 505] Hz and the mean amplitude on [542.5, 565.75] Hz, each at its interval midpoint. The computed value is -0.03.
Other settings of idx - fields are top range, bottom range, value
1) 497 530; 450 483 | 1.07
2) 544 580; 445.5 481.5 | 1.09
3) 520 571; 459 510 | 1.06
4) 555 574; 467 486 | 1.10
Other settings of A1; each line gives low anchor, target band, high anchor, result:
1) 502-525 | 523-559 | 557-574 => 0.4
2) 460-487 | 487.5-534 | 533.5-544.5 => -1.0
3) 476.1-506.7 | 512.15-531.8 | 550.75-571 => -0.4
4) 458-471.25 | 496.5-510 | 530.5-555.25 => -0.4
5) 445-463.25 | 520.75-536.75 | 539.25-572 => 0.1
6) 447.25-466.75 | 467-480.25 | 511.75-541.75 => 0.4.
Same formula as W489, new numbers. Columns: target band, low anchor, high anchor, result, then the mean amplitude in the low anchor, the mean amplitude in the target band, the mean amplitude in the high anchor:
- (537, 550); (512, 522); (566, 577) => 0.02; 86.4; 85.2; 86.9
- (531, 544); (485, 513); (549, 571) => 0.01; 82.8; 84.4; 86.9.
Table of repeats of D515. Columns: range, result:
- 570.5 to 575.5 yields 87.1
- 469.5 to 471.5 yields 79.1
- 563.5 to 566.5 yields 87.2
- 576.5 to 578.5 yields 88.5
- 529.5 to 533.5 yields 84.3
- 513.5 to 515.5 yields 85.7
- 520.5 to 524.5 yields 85.7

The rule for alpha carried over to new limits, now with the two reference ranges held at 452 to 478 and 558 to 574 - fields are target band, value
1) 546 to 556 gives -0.02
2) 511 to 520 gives -0.04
